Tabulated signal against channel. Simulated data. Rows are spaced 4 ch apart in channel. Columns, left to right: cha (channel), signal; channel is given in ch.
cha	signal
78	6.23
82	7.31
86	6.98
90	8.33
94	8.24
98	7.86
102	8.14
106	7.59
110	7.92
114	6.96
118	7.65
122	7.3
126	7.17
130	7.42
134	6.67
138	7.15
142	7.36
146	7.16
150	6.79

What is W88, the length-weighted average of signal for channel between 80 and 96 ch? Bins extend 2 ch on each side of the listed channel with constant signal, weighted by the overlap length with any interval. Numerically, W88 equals 7.71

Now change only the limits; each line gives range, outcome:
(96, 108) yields 7.86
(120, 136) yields 7.14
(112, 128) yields 7.27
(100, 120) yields 7.65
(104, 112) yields 7.75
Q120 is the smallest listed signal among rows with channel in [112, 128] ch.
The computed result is 6.96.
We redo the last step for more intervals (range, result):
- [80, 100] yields 6.98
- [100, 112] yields 7.59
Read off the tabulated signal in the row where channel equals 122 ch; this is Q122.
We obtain 7.3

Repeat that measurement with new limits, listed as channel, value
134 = 6.67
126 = 7.17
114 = 6.96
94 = 8.24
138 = 7.15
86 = 6.98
